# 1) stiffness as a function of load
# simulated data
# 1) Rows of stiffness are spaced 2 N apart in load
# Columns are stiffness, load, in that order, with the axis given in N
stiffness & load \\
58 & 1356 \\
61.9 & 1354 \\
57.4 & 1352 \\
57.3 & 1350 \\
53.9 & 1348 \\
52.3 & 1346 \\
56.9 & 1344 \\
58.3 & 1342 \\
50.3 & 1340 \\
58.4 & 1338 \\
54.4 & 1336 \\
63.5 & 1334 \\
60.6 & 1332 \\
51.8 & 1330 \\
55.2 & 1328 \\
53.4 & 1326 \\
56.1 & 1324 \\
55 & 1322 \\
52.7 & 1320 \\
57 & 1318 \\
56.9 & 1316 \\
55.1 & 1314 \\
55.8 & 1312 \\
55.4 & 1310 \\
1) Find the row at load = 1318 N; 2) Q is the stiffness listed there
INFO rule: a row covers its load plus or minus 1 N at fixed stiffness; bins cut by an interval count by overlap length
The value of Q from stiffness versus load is 57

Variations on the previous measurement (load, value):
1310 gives 55.4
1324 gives 56.1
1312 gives 55.8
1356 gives 58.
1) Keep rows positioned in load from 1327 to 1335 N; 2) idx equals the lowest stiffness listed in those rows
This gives 51.8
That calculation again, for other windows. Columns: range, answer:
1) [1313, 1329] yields 52.7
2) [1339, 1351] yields 50.3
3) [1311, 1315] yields 55.1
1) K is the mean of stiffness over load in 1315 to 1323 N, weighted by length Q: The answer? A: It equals 55.4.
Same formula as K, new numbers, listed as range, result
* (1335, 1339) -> 56.4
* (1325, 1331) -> 53.5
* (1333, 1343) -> 57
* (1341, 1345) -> 57.6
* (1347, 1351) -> 55.6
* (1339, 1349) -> 54.3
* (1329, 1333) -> 56.2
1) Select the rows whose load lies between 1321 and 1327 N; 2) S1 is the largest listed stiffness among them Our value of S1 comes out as 56.1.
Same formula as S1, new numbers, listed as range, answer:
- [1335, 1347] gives 58.4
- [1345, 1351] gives 57.3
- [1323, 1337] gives 63.5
